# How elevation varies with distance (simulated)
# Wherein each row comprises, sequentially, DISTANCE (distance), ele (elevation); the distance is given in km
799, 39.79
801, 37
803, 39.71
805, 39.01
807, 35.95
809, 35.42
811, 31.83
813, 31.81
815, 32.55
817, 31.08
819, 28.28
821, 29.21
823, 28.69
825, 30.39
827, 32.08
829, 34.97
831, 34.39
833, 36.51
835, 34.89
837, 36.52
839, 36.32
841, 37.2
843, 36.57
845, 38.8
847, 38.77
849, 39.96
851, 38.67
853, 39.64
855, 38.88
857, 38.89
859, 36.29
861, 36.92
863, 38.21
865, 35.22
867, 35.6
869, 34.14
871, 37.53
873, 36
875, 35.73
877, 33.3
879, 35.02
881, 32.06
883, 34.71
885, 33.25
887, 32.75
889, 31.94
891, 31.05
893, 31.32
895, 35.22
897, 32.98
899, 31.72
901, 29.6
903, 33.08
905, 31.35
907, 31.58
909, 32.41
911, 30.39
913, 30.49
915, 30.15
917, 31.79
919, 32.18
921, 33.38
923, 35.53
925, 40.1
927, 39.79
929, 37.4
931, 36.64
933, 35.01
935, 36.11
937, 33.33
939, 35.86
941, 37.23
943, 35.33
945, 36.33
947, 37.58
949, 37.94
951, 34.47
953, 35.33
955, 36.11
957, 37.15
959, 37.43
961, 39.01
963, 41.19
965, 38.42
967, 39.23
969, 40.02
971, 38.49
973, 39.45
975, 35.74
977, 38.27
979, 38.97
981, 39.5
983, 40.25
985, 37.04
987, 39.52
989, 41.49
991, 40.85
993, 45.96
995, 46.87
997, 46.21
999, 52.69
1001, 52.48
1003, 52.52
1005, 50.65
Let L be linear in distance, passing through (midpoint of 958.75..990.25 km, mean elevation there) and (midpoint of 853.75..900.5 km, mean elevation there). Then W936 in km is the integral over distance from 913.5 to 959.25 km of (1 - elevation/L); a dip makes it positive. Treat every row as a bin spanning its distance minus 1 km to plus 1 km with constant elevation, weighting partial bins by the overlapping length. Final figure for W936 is 2.1 km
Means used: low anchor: 34.7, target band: 35.7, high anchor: 39.1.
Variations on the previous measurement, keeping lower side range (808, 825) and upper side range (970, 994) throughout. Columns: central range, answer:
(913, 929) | 0.83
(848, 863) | -2.43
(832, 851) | -2.93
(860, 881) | -1.08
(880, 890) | 0.48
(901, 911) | 1.12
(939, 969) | 0.64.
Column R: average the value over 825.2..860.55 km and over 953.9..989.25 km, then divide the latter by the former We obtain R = 1.05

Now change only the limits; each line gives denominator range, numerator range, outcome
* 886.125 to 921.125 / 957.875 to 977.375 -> 1.22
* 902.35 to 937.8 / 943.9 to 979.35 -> 1.11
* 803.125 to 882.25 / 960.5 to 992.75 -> 1.12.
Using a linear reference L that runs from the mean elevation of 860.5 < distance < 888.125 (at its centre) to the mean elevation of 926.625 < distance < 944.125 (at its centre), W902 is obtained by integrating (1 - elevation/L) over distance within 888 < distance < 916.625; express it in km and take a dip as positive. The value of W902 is 3.1 km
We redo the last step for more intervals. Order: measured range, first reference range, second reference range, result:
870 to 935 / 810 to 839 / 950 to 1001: 5.1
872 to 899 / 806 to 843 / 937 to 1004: 2.0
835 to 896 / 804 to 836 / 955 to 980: -2.2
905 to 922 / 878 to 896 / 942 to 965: 1.5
